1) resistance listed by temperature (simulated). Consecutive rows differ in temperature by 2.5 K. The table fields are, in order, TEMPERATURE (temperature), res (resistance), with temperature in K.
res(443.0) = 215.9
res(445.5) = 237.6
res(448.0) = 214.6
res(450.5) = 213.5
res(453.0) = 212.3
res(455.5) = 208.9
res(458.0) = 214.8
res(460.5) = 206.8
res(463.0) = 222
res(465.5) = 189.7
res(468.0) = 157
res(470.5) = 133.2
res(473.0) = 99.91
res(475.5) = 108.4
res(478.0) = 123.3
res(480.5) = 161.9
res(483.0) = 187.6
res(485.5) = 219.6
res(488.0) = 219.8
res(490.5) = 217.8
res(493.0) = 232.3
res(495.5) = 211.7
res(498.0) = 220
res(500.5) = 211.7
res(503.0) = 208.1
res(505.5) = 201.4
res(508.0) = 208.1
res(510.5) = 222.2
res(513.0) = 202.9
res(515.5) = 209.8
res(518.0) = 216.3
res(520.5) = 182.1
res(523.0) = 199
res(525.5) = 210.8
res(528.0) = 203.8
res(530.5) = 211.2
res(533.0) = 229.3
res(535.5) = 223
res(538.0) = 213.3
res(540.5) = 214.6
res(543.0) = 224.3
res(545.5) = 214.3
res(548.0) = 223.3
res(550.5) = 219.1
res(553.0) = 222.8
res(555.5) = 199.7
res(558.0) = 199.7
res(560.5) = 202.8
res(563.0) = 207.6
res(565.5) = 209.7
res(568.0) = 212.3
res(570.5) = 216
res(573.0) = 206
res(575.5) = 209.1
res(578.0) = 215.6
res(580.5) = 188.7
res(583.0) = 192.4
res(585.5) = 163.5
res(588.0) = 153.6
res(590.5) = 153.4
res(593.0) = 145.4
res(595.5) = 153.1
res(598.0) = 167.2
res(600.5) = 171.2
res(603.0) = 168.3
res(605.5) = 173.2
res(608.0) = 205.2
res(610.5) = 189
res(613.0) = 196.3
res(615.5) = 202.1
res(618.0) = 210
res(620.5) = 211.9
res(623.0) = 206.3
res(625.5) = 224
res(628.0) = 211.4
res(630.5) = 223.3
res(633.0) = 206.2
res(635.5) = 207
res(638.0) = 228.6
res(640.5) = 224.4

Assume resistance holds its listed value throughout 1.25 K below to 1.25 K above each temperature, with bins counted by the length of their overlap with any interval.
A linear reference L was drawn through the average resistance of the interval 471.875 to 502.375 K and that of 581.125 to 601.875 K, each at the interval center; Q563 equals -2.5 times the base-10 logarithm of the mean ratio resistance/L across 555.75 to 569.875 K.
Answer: -0.215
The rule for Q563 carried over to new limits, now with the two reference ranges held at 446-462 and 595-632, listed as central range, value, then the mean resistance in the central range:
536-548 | -0.07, 218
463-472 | 0.26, 167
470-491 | 0.28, 163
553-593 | 0.03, 195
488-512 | -0.04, 215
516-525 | 0.02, 201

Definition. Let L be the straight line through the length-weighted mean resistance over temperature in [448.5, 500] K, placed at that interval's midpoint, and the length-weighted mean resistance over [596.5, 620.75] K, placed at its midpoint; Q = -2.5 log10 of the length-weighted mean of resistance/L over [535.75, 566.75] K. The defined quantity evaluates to -0.13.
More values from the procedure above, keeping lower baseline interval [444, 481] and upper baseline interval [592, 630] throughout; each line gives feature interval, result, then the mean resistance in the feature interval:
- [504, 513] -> -0.14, 209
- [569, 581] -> -0.11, 208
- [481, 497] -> -0.16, 212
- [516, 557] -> -0.15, 213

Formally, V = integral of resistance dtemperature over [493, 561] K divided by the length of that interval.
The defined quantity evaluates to 212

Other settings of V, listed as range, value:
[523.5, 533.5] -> 212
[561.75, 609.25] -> 185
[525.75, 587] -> 209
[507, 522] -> 207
